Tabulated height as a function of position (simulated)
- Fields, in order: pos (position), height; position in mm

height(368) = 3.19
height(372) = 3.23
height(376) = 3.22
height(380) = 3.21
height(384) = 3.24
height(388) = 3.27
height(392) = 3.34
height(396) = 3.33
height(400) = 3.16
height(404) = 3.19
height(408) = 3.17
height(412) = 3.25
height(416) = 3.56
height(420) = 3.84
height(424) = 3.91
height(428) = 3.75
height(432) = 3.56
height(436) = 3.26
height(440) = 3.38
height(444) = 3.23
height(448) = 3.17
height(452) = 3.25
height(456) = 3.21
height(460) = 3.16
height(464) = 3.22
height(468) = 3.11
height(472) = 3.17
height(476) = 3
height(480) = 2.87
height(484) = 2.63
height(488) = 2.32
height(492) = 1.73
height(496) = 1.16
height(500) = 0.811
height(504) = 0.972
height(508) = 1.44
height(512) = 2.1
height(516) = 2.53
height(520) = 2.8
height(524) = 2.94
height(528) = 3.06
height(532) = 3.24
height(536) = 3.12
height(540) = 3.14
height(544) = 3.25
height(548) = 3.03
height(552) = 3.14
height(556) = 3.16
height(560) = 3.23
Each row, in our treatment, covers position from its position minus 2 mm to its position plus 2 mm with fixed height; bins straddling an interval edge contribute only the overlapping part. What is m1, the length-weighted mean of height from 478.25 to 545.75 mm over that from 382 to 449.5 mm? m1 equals 0.7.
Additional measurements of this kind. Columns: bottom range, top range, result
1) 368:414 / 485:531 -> 0.63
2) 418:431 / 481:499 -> 0.51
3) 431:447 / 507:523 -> 0.69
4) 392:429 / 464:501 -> 0.70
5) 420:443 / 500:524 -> 0.55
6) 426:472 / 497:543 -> 0.72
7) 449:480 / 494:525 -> 0.58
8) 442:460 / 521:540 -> 0.96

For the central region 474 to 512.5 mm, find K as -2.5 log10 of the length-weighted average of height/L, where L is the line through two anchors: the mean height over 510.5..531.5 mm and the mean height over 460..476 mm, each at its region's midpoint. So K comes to 0.490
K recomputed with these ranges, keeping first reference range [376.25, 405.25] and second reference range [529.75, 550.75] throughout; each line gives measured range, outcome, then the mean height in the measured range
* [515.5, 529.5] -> 0.11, 2.86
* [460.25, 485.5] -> 0.06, 3.02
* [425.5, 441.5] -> -0.09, 3.5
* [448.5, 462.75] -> 0.00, 3.2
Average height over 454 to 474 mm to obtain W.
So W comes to 3.17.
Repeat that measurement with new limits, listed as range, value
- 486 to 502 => 1.51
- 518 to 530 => 2.93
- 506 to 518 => 2.02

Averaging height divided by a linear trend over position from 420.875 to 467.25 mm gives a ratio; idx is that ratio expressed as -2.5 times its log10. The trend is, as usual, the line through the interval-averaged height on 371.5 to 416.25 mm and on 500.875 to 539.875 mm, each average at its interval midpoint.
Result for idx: -0.15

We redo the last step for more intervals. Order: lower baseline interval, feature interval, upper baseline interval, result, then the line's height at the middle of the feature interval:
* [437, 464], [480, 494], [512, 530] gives 0.28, 2.98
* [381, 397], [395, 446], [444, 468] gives -0.06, 3.24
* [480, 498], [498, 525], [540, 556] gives 0.31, 2.47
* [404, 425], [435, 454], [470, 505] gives -0.12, 2.92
